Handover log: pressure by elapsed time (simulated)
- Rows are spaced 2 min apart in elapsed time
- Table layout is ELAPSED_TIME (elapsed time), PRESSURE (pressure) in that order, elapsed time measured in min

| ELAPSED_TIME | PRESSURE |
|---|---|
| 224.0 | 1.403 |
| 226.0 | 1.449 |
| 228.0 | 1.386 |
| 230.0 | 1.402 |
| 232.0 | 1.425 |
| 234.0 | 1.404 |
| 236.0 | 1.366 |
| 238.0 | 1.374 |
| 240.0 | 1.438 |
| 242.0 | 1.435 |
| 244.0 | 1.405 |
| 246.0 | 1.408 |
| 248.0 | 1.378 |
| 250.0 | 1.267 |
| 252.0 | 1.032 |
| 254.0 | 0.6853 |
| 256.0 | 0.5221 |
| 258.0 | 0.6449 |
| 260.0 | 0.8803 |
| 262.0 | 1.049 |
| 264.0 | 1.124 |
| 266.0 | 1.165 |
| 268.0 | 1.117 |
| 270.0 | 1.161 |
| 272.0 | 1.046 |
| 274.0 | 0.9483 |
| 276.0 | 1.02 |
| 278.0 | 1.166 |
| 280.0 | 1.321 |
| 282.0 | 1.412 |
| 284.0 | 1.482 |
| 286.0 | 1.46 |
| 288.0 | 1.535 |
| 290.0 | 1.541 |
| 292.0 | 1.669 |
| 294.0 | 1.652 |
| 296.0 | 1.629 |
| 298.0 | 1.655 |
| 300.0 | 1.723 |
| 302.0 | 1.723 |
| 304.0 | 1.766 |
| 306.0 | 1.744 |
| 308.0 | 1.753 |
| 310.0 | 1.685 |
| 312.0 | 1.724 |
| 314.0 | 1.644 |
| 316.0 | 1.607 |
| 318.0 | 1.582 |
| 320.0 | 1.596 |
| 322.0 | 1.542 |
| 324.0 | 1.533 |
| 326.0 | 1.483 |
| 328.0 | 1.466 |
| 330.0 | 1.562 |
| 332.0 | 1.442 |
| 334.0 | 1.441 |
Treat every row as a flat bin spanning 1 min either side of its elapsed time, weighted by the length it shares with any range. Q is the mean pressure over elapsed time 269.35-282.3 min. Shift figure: 1.14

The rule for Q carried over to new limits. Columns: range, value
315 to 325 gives 1.57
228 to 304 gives 1.3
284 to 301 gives 1.6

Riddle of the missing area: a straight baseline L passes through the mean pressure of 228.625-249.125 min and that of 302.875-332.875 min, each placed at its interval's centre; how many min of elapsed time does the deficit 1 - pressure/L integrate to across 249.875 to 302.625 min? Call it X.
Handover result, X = 9.3 min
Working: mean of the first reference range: 1.4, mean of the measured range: 1.24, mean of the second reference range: 1.61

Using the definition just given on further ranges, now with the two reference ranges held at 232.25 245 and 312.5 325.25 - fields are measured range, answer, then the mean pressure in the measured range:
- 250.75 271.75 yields 7.38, 0.946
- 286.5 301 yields -0.88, 1.62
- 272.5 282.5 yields 2.27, 1.16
